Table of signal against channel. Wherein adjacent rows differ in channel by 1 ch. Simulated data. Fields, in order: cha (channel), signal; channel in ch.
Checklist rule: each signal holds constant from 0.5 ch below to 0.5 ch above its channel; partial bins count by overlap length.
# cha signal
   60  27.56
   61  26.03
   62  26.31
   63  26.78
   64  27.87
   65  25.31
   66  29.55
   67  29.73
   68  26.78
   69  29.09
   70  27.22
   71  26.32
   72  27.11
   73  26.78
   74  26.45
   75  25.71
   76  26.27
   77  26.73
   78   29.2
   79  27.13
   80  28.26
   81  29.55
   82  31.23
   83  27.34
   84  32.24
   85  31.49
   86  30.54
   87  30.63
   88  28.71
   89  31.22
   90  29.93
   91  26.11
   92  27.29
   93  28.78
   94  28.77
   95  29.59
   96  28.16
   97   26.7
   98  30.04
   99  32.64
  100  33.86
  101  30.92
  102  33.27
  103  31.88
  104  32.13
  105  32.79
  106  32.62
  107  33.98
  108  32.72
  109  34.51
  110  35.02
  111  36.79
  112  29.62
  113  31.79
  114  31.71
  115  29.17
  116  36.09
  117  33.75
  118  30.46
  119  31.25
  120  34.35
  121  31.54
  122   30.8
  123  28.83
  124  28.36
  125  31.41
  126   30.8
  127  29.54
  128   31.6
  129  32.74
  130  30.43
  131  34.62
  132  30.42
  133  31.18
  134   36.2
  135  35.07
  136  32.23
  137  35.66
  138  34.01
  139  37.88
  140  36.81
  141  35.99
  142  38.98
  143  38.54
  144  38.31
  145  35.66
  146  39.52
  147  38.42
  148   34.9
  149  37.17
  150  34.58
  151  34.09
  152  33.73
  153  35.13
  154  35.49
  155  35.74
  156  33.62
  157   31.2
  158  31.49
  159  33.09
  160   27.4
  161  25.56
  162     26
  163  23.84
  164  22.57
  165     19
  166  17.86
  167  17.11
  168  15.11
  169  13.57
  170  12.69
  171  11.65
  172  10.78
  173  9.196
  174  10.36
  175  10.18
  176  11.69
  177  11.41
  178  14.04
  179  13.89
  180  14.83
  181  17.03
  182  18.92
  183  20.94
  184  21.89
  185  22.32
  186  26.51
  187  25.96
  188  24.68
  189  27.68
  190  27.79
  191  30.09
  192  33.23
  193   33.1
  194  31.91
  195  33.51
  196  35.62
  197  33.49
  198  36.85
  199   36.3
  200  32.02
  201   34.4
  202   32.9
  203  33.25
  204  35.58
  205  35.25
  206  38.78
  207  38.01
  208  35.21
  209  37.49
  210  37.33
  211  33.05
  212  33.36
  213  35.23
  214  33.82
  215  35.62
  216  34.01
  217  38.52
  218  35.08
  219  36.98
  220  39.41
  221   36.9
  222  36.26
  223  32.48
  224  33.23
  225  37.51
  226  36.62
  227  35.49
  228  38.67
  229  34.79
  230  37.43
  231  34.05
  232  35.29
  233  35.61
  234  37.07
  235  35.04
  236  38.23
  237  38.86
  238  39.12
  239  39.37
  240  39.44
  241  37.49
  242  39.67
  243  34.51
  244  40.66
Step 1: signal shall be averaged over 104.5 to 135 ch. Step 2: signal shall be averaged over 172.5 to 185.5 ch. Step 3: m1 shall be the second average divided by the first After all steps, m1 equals 0.47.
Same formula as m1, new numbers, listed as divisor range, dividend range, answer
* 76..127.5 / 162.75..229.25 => 0.90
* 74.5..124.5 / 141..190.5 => 0.81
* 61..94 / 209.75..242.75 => 1.29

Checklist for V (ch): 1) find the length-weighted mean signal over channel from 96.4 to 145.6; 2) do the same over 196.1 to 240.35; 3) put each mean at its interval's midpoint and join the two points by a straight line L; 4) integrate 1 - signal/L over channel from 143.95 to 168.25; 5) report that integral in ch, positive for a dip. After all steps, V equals 2.7 ch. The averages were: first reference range 33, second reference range 36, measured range 30.3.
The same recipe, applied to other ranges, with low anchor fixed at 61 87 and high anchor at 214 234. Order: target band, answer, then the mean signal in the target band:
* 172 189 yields 8.3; 17.2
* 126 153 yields -2.9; 34.9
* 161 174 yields 6.4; 16.7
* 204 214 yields -0.2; 35.8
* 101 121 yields -1.8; 32.8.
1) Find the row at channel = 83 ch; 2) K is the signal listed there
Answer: 27.34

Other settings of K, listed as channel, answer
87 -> 30.63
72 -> 27.11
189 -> 27.68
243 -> 34.51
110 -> 35.02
